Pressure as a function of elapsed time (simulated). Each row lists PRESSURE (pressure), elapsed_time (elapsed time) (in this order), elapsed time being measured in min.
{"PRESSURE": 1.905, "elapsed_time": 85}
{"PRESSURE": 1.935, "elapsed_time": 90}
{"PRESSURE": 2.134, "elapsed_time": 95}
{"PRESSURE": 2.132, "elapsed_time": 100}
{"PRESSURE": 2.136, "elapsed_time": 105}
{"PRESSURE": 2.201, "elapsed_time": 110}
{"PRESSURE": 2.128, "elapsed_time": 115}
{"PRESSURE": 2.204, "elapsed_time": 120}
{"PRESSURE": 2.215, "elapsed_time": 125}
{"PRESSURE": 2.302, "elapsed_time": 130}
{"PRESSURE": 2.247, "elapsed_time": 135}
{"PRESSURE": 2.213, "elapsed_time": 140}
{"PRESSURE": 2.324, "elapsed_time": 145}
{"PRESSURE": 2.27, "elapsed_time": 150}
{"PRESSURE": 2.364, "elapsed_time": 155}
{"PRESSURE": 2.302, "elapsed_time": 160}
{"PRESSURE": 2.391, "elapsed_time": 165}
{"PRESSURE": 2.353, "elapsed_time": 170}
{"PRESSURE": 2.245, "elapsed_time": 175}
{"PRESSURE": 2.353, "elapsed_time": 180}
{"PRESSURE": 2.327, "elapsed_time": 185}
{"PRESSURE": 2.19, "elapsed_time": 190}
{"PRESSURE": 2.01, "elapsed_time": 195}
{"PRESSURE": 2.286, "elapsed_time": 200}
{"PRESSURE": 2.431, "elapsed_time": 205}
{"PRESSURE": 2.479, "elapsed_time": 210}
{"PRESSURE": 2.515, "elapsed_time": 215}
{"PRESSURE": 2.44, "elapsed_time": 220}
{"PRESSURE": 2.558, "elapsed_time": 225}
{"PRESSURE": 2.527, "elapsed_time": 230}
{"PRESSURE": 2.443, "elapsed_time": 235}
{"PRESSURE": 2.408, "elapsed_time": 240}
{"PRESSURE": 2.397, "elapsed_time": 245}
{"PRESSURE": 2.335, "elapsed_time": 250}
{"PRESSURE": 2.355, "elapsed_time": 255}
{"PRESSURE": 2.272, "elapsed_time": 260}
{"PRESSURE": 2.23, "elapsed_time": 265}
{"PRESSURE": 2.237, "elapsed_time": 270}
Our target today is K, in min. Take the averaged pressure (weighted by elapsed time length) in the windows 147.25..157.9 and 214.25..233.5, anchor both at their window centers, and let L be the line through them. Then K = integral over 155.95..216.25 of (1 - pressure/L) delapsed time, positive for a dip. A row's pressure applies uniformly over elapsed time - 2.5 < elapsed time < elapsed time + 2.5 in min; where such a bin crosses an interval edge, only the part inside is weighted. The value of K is 2.1 min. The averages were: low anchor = 2.32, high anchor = 2.51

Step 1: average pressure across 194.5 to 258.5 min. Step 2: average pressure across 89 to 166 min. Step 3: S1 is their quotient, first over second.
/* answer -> 1.08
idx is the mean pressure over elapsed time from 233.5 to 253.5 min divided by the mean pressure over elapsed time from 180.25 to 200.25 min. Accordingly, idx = 1.08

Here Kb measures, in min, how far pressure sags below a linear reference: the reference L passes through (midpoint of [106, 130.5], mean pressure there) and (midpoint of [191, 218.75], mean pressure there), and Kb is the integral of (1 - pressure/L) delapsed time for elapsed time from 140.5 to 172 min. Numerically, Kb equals -0.9 min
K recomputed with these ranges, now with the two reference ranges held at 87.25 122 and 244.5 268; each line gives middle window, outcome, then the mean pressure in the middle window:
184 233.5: -2.8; 2.38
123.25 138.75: -0.7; 2.25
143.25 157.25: -0.9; 2.32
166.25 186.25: -1.0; 2.32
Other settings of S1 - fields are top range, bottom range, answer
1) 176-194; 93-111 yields 1.05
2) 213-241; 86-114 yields 1.18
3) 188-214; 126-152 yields 1.01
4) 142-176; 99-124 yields 1.07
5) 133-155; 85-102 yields 1.11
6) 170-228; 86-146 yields 1.08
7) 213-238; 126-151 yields 1.10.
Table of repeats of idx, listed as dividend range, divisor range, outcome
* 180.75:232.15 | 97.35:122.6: 1.10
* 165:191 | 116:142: 1.04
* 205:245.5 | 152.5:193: 1.07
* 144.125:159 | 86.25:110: 1.11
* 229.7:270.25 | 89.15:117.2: 1.11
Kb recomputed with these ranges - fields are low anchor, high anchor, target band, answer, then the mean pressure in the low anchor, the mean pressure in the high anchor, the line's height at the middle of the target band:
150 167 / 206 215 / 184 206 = 1.87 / 2.34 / 2.48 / 2.44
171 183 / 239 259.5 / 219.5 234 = -1.03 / 2.31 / 2.36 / 2.34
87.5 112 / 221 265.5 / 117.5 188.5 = -2.47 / 2.11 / 2.4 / 2.22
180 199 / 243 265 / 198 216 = -1.48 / 2.21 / 2.33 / 2.24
